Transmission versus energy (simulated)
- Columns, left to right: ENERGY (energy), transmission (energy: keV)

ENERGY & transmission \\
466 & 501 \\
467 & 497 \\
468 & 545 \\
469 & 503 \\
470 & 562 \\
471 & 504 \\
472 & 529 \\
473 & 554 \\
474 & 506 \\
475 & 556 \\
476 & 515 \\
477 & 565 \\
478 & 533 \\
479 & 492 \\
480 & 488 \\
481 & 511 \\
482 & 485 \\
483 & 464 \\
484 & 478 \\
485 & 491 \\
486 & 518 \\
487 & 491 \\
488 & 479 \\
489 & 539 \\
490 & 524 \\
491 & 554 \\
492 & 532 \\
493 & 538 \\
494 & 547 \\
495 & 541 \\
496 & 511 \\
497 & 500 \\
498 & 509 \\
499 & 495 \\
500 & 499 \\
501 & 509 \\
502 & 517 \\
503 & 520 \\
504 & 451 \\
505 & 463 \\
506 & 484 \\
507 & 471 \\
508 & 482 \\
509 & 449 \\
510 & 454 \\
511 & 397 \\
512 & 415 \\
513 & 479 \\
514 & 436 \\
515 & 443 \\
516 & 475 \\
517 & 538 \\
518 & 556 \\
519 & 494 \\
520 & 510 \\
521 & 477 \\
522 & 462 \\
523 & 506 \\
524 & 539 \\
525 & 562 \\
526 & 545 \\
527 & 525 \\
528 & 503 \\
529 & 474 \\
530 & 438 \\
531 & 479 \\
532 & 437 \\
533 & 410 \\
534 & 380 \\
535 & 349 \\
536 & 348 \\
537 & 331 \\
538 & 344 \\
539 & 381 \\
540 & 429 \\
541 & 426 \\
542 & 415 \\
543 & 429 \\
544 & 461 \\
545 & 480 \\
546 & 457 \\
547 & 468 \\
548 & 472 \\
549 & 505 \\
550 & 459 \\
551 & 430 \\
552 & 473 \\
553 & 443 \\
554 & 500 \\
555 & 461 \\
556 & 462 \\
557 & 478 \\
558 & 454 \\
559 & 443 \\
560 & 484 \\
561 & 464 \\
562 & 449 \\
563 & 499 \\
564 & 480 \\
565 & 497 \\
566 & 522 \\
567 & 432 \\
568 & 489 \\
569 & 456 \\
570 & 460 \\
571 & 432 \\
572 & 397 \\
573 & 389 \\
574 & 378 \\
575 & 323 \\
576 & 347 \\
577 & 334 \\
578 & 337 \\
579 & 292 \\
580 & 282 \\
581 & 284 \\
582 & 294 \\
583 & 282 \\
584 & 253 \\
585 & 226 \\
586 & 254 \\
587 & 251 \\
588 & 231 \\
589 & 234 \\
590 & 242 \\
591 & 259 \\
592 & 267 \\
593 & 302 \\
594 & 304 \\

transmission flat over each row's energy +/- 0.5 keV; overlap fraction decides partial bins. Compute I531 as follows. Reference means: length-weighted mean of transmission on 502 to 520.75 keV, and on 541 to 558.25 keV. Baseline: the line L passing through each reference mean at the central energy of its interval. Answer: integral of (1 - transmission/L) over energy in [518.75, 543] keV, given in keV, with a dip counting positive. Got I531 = 1.04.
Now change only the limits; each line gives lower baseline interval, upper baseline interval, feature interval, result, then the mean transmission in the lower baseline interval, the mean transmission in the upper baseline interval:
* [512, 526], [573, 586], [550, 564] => -3.3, 497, 304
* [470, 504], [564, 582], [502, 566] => -2.3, 515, 391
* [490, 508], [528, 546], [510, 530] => -1.4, 508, 416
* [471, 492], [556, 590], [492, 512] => -0.3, 514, 376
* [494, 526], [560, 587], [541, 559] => -1.7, 490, 378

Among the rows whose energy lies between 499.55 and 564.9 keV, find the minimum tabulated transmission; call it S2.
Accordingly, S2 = 331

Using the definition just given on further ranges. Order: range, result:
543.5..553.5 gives 430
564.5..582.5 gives 282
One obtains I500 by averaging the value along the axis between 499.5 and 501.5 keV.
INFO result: 504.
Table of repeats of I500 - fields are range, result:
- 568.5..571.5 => 449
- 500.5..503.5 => 515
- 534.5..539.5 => 351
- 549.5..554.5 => 461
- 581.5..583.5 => 288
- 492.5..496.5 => 534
